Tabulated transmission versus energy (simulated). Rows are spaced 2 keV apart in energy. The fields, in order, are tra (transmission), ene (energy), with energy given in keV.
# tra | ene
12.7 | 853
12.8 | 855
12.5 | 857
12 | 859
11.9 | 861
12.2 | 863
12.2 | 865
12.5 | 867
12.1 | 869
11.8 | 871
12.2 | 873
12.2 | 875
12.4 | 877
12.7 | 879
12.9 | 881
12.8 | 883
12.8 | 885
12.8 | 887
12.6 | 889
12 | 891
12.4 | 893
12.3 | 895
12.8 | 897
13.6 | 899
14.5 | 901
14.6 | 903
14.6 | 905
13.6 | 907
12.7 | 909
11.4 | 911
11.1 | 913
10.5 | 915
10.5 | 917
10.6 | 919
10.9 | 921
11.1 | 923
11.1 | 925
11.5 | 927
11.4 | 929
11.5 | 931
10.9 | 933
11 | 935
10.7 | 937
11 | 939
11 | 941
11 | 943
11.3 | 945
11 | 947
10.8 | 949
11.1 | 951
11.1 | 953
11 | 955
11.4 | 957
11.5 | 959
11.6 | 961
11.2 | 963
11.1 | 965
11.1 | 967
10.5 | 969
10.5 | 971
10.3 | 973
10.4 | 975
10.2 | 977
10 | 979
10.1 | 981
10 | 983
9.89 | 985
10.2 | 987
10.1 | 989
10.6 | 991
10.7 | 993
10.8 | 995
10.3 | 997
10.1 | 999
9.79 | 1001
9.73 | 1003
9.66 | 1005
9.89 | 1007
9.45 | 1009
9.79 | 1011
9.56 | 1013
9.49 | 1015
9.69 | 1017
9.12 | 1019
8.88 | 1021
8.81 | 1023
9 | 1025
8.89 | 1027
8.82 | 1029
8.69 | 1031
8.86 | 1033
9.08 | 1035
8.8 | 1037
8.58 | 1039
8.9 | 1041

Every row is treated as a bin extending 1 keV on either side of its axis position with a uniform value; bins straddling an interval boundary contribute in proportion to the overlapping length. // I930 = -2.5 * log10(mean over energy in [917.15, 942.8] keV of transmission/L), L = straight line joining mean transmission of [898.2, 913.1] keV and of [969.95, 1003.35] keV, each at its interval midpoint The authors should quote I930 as 0.13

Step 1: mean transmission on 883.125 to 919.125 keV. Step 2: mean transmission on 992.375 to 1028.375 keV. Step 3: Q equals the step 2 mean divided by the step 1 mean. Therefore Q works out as 0.8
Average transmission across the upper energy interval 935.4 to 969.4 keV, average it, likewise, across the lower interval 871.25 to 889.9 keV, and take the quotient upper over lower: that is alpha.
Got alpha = 0.9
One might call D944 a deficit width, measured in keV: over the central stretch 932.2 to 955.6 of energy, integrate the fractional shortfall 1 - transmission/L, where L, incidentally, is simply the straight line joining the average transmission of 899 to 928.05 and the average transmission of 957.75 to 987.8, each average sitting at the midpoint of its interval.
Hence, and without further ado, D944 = 0.7 keV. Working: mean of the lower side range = 12.1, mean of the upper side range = 10.6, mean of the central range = 11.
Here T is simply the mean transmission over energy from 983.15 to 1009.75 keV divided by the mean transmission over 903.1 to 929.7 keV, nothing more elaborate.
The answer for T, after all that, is 0.9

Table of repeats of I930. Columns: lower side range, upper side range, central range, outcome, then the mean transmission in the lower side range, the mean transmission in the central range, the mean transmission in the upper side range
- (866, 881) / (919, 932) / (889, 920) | -0.07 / 12.3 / 12.5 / 11.2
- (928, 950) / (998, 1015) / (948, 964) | -0.05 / 11.1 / 11.2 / 9.73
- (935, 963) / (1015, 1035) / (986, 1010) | -0.04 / 11.1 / 10.1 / 9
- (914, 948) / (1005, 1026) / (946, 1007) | -0.04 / 11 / 10.5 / 9.38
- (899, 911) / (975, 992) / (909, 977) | 0.09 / 13.8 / 11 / 10.2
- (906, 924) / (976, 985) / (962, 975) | -0.05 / 11.4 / 10.8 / 10.1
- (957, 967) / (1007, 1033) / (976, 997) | 0.02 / 11.3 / 10.3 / 9.2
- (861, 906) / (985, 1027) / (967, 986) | 0.02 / 12.8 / 10.3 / 9.76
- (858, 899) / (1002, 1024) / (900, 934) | -0.03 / 12.4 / 11.9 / 9.46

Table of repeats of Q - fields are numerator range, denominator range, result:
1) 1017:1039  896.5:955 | 0.76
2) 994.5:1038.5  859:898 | 0.76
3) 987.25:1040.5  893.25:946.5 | 0.80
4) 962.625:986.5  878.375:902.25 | 0.81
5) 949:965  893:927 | 0.92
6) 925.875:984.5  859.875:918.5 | 0.87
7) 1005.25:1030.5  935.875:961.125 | 0.84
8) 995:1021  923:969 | 0.87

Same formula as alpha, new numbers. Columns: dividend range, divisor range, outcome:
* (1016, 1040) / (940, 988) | 0.83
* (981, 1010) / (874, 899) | 0.80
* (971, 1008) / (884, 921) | 0.81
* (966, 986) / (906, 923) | 0.90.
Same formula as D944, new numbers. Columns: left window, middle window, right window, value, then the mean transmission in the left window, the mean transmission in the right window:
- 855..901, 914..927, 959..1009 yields 0.9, 12.5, 10.4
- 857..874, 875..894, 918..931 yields -1.2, 12.1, 11.1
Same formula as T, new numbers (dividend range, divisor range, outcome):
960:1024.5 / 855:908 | 0.79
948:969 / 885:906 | 0.85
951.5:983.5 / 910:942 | 0.98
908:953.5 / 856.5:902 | 0.89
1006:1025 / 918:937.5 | 0.85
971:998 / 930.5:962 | 0.93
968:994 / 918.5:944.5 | 0.93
